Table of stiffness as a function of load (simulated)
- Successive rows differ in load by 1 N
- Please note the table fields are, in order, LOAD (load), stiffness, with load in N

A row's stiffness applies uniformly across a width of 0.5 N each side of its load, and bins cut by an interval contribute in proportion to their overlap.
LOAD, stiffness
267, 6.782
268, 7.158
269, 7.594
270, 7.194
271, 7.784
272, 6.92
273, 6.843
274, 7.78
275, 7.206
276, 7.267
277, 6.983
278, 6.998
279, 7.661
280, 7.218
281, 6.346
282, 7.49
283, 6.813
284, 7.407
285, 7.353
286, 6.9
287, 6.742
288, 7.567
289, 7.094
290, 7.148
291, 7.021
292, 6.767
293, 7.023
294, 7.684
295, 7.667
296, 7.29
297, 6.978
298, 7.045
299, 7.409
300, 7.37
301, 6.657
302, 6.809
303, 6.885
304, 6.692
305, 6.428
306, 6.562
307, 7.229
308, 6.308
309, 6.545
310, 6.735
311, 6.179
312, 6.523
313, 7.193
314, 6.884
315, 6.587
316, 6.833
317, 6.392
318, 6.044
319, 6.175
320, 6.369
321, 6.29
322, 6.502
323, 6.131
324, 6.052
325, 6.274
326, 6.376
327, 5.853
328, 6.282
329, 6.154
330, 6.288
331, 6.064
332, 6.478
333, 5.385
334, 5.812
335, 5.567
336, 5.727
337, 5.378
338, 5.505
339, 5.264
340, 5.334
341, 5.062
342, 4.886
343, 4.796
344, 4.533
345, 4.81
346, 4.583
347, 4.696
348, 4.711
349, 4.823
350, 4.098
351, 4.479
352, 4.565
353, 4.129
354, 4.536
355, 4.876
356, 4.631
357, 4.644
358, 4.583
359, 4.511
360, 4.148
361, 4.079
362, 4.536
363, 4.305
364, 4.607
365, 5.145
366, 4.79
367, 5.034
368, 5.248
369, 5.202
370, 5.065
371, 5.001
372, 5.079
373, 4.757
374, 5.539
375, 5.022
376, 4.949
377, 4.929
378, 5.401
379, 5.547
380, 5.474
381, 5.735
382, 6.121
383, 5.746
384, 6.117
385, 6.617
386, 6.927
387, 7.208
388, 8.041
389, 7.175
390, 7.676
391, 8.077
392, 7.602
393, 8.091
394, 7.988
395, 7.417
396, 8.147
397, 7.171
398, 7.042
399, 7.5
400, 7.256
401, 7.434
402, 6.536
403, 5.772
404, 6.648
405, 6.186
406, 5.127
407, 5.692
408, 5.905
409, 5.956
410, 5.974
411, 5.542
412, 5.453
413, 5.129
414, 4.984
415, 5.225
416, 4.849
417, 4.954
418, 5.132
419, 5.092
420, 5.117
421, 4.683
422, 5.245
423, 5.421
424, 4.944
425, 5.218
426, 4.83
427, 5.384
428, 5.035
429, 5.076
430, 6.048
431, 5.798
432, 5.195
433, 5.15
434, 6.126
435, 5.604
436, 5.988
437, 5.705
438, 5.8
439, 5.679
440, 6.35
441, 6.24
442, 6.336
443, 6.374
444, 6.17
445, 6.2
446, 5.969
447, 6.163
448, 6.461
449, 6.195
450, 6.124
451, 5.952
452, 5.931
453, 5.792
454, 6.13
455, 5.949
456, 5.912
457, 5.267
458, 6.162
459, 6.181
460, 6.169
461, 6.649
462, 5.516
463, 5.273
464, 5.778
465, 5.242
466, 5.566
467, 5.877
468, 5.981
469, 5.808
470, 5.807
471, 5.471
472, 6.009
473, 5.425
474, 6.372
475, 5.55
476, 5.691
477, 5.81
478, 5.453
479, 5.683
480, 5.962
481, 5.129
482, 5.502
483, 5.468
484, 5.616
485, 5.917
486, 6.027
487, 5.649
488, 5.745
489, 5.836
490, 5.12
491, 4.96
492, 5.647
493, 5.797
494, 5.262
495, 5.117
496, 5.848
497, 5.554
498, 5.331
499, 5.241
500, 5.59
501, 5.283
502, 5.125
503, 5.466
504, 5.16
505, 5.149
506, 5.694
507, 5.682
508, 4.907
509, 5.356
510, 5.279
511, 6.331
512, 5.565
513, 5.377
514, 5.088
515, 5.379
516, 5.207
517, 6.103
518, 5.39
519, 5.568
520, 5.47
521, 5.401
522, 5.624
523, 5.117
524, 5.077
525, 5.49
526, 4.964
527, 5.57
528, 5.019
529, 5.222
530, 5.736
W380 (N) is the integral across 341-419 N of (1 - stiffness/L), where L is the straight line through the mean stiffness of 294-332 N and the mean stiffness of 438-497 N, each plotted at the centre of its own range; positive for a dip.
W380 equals 7.91 N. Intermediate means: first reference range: 6.61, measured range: 5.62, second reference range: 5.81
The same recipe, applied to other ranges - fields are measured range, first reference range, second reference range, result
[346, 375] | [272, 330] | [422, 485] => 7.7 N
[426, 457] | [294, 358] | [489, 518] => -1.5 N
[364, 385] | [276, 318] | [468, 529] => 3.6 N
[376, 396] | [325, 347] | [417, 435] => -5.0 N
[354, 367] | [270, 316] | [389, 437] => 3.8 N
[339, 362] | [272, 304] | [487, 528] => 7.0 N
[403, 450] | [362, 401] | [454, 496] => 2.5 N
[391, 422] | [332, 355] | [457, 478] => -4.7 N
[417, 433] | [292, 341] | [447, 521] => 1.9 N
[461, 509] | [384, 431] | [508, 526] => 0.7 N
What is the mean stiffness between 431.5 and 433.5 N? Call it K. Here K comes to 5.17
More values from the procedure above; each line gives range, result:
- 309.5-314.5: 6.7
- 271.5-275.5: 7.19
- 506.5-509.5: 5.32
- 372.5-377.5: 5.04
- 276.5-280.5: 7.21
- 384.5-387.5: 6.92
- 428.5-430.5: 5.56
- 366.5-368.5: 5.14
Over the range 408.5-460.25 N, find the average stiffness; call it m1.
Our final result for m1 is 5.66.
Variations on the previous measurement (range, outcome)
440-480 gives 5.92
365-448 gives 5.93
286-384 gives 5.79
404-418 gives 5.49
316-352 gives 5.58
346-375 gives 4.71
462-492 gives 5.64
